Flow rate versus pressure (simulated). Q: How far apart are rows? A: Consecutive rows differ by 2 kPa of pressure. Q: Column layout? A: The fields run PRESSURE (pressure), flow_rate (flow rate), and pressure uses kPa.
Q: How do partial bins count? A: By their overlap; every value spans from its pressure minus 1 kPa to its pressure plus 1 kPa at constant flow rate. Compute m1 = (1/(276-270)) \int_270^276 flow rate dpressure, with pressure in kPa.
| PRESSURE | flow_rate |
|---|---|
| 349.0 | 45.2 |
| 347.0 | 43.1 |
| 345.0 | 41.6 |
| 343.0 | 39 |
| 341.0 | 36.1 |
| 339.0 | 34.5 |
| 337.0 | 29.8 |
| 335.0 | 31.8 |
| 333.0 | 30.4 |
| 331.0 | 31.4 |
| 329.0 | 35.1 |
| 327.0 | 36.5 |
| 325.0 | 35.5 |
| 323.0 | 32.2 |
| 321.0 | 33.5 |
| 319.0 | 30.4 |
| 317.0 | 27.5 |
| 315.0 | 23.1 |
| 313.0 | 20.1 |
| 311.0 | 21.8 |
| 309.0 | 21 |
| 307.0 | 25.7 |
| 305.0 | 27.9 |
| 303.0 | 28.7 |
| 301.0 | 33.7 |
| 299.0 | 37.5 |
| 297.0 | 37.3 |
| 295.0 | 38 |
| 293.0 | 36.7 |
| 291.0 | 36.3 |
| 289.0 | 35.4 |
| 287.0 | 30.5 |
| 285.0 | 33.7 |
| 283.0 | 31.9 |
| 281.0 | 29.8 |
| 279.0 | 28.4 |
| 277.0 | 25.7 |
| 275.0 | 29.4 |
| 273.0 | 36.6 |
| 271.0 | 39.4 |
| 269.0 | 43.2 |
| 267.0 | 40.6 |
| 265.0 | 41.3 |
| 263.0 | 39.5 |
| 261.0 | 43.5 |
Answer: 35.1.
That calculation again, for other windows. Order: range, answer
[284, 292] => 34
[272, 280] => 30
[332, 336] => 31.1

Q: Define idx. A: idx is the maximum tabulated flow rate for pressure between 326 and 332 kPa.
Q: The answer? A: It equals 36.5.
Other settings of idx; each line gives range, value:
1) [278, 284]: 31.9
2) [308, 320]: 30.4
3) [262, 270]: 43.2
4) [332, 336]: 31.8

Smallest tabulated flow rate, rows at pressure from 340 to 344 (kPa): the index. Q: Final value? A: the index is 36.1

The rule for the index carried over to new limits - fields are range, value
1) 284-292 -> 30.5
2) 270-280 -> 25.7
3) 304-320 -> 20.1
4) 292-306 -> 27.9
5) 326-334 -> 30.4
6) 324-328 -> 35.5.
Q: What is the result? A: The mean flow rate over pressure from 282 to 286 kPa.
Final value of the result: 32.8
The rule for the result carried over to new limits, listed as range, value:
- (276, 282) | 28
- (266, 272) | 41.1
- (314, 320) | 27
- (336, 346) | 36.2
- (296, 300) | 37.4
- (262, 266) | 40.4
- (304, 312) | 24.1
